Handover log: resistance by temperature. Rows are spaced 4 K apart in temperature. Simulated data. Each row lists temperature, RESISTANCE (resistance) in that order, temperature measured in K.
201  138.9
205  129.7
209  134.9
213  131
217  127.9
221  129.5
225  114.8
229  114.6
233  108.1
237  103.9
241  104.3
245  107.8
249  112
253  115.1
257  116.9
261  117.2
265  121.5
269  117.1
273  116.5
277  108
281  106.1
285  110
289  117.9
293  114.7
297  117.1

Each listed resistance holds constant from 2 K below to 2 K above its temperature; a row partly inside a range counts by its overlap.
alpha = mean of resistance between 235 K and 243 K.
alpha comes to 104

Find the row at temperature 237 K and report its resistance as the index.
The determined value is 103.9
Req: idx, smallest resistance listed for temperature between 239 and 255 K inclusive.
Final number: 104.3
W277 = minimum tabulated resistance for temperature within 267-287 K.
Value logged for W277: 106.1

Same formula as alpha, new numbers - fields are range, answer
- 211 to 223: 129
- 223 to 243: 109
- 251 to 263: 116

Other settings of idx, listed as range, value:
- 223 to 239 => 103.9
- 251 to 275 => 115.1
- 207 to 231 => 114.6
